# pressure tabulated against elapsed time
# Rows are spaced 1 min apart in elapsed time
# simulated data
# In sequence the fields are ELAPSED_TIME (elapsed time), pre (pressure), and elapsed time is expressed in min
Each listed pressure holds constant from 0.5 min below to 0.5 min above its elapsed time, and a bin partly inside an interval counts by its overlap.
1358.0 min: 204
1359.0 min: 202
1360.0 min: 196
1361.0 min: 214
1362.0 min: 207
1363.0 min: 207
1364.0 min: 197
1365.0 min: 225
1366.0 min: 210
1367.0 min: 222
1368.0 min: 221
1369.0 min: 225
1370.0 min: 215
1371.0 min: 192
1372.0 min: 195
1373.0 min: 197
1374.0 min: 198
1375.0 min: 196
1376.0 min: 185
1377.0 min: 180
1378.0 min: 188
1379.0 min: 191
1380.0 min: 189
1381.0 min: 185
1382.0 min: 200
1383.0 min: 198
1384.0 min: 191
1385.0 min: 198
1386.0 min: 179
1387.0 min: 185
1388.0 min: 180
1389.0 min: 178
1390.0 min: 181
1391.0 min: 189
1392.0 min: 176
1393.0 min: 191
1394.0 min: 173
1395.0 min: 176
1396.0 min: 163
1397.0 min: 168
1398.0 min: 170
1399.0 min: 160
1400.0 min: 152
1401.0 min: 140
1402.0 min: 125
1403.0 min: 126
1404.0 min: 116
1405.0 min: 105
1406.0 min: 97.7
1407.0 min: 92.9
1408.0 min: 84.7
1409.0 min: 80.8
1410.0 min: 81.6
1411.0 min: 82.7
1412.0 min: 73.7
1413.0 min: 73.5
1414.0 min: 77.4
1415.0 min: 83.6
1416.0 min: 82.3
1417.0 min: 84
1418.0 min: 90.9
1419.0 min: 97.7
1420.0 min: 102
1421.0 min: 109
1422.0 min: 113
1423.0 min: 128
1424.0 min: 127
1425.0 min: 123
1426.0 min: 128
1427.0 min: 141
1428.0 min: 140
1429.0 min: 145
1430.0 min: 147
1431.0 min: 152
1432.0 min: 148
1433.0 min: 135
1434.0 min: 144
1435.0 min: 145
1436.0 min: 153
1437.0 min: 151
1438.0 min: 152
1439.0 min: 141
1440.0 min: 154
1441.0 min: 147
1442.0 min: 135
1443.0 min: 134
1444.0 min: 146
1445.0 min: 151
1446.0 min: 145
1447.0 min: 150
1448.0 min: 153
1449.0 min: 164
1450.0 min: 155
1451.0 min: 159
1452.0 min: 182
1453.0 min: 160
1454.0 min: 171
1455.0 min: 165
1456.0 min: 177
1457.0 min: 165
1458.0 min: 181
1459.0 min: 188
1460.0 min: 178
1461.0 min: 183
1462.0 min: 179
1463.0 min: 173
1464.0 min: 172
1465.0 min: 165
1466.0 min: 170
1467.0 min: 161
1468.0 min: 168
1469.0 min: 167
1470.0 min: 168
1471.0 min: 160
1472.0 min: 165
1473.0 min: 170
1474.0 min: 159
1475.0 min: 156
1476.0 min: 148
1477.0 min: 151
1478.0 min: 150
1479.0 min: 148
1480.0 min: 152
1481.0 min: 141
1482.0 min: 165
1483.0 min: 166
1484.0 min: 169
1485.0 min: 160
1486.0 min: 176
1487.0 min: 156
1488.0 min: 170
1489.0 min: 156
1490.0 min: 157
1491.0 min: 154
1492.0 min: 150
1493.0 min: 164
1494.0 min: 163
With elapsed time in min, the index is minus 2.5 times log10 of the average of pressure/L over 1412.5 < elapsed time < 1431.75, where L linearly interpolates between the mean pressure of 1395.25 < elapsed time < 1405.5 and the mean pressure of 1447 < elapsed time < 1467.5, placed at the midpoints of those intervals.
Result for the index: 0.33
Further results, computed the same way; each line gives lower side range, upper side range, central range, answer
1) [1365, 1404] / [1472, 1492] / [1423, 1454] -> 0.15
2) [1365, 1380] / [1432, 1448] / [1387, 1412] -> 0.27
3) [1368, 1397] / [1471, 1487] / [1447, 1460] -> -0.01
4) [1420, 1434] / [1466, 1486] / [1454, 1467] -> -0.15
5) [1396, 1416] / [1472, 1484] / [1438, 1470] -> -0.15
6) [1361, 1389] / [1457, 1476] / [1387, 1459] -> 0.30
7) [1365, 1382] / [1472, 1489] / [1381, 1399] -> 0.07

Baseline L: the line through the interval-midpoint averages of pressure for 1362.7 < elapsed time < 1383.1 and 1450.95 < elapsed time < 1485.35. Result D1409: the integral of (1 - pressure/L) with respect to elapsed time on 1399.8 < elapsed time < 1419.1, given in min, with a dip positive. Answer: 9.4 min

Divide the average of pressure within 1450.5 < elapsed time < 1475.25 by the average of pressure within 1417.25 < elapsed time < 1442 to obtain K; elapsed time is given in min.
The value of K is 1.3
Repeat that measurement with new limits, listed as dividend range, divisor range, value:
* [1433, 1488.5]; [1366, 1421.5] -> 1.05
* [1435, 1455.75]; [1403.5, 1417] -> 1.77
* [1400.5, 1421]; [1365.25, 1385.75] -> 0.48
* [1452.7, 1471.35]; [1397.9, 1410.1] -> 1.46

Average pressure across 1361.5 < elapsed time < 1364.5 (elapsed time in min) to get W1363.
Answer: 204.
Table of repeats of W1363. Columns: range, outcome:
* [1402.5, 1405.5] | 116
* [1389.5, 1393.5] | 184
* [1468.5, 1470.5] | 168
